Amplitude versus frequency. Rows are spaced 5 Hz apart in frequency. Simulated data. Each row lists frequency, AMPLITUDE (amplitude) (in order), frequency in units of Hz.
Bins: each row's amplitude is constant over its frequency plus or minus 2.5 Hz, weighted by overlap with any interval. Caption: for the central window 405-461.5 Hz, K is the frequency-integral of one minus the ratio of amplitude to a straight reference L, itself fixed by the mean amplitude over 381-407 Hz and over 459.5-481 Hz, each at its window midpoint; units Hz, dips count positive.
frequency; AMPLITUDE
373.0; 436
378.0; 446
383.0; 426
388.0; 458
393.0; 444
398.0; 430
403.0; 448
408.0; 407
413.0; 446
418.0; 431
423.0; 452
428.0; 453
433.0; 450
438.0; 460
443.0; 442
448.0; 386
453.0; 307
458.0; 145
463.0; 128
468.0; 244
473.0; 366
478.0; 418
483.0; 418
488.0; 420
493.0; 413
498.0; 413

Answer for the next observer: -4.8 Hz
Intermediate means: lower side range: 440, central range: 394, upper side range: 285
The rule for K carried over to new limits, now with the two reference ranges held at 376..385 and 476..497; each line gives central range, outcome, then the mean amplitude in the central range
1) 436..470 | 9.9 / 300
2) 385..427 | -0.8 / 440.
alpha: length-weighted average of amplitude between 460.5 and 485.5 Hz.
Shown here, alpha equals 315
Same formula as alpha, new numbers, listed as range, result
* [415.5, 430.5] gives 445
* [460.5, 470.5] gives 186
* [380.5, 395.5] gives 443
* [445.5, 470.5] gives 242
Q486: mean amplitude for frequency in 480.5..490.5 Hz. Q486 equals 419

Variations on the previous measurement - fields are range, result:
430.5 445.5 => 451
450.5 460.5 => 226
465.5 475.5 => 305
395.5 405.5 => 439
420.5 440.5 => 454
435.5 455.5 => 399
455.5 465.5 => 136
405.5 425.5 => 434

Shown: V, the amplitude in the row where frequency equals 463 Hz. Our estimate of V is 128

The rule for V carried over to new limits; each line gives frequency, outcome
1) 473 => 366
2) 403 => 448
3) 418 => 431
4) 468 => 244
